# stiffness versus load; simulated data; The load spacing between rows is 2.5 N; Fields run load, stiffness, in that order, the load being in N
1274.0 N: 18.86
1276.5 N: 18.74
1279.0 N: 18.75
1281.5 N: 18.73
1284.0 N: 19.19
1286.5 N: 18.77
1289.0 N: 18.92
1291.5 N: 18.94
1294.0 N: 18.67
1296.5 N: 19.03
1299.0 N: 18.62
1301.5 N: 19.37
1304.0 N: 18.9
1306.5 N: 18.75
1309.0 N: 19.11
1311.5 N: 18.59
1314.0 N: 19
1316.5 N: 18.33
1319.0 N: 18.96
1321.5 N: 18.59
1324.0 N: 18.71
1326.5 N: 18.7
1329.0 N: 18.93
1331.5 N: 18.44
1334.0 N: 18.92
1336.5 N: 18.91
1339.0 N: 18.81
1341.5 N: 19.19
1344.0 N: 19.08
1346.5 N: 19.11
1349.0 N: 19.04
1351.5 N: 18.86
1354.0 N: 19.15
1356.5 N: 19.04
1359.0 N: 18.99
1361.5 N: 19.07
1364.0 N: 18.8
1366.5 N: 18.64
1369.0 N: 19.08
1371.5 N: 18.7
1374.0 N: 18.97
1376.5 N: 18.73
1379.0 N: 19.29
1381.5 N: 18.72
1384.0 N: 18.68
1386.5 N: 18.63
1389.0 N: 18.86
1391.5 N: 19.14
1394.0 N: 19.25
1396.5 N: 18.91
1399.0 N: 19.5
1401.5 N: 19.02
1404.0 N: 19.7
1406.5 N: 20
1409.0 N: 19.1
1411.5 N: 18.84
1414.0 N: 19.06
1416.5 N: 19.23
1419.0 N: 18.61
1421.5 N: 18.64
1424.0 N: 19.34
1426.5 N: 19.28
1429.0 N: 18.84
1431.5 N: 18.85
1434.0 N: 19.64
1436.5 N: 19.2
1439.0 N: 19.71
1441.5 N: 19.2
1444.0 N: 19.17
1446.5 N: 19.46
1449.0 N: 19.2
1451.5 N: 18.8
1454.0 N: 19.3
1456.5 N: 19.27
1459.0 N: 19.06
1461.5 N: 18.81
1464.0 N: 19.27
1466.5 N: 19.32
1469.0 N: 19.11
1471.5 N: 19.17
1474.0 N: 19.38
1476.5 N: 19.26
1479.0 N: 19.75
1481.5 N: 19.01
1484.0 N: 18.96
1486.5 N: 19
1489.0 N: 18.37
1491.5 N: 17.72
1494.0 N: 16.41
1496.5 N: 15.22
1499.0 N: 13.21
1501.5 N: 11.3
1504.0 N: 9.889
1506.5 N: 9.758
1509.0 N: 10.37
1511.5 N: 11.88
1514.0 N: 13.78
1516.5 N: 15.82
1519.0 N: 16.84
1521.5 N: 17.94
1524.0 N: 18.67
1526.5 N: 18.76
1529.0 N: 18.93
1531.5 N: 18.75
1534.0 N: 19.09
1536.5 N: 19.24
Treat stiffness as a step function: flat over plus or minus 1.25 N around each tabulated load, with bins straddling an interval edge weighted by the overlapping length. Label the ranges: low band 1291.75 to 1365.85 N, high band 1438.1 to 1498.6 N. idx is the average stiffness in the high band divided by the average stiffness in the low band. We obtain 0.99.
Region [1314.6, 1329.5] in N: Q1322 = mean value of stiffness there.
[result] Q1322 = 18.7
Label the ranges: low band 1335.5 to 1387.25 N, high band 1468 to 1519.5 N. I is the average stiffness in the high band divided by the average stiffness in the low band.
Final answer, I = 0.8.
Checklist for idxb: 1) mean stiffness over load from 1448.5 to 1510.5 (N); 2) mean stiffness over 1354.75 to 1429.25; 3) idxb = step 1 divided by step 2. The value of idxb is 0.90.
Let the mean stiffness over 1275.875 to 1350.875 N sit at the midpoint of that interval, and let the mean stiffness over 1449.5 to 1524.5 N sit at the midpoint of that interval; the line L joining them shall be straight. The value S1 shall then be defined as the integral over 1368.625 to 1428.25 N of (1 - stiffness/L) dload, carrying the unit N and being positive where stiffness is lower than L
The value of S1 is -4.0 N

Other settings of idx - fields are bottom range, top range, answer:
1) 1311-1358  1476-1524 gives 0.82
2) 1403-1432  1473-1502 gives 0.91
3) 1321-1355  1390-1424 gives 1.01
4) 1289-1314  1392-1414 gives 1.02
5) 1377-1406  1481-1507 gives 0.81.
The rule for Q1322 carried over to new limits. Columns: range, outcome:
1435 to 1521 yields 17.2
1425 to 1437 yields 19.2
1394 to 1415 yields 19.3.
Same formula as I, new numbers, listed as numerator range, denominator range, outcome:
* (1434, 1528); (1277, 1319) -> 0.92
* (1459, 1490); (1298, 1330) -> 1.02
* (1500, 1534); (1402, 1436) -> 0.78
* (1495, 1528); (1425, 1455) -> 0.74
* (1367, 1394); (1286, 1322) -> 1.00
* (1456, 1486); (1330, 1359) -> 1.01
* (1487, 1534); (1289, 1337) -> 0.82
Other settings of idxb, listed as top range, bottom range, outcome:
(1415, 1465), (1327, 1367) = 1.01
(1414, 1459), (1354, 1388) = 1.01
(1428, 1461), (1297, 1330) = 1.02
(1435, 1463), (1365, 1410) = 1.01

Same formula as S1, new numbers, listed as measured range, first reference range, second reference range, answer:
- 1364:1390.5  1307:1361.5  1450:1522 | -0.8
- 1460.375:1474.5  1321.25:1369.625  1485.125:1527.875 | -2.8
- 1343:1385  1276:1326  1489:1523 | -3.8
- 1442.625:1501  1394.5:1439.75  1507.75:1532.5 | -2.8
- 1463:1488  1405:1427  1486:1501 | -3.4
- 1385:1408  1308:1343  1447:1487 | -0.3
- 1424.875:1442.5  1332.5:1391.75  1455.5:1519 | -1.7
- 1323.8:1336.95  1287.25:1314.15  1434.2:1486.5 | 0.1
